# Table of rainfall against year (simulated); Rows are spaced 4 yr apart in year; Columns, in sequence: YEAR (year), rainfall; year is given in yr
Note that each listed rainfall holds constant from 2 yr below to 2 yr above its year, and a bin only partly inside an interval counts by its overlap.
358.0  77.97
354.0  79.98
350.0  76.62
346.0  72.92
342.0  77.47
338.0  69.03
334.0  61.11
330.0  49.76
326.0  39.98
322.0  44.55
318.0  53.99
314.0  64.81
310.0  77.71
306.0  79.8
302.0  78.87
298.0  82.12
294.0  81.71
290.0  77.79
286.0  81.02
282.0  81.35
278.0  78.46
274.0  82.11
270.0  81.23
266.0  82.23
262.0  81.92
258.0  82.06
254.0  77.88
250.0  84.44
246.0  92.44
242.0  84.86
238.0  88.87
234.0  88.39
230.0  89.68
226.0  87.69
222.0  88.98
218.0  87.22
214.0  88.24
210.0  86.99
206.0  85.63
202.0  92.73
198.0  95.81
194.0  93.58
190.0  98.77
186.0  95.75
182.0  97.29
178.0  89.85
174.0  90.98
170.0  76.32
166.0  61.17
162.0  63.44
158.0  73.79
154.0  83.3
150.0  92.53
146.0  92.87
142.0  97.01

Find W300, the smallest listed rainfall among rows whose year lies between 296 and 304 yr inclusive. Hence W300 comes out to 78.87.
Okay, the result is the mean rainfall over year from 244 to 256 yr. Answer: 84.9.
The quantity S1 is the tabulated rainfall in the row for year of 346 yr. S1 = 72.92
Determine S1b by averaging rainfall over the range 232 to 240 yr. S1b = 88.6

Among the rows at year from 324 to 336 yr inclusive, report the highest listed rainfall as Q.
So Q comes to 61.11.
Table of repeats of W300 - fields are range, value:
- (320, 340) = 39.98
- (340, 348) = 72.92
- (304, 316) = 64.81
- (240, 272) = 77.88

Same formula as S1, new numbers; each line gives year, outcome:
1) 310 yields 77.71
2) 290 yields 77.79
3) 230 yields 89.68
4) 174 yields 90.98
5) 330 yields 49.76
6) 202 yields 92.73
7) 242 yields 84.86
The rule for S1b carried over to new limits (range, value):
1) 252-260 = 80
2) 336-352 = 74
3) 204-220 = 87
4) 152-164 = 73.5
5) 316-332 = 47.1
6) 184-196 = 96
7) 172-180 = 90.4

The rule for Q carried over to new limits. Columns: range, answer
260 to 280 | 82.23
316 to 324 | 53.99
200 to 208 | 92.73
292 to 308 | 82.12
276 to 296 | 81.71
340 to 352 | 77.47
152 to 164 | 83.3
